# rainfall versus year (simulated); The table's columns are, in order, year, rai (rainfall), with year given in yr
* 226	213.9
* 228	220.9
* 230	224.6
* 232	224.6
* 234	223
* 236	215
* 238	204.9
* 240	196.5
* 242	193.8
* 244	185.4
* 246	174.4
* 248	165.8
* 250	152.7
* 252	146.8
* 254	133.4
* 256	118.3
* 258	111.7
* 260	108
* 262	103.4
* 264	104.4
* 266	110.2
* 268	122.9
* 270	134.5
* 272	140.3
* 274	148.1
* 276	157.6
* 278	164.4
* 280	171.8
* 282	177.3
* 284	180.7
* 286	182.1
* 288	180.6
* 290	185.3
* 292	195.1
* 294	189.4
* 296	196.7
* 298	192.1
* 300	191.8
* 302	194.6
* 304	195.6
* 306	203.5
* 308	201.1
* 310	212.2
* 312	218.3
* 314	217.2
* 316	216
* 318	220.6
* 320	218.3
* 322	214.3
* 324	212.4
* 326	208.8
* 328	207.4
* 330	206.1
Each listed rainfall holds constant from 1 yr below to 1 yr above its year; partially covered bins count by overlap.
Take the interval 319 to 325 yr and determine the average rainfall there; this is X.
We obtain 215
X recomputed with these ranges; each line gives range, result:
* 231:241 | 213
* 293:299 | 193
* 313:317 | 217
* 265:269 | 117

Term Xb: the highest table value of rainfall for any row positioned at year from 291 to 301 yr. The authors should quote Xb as 196.7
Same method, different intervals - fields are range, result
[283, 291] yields 185.3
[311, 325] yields 220.6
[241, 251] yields 193.8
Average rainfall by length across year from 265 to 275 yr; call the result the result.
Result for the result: 131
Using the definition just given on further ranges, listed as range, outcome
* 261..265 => 104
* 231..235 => 224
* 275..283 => 168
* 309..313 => 215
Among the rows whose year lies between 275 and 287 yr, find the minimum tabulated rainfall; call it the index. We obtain 157.6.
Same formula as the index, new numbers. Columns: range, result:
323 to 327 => 208.8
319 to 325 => 212.4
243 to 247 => 174.4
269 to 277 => 134.5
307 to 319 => 201.1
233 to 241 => 196.5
